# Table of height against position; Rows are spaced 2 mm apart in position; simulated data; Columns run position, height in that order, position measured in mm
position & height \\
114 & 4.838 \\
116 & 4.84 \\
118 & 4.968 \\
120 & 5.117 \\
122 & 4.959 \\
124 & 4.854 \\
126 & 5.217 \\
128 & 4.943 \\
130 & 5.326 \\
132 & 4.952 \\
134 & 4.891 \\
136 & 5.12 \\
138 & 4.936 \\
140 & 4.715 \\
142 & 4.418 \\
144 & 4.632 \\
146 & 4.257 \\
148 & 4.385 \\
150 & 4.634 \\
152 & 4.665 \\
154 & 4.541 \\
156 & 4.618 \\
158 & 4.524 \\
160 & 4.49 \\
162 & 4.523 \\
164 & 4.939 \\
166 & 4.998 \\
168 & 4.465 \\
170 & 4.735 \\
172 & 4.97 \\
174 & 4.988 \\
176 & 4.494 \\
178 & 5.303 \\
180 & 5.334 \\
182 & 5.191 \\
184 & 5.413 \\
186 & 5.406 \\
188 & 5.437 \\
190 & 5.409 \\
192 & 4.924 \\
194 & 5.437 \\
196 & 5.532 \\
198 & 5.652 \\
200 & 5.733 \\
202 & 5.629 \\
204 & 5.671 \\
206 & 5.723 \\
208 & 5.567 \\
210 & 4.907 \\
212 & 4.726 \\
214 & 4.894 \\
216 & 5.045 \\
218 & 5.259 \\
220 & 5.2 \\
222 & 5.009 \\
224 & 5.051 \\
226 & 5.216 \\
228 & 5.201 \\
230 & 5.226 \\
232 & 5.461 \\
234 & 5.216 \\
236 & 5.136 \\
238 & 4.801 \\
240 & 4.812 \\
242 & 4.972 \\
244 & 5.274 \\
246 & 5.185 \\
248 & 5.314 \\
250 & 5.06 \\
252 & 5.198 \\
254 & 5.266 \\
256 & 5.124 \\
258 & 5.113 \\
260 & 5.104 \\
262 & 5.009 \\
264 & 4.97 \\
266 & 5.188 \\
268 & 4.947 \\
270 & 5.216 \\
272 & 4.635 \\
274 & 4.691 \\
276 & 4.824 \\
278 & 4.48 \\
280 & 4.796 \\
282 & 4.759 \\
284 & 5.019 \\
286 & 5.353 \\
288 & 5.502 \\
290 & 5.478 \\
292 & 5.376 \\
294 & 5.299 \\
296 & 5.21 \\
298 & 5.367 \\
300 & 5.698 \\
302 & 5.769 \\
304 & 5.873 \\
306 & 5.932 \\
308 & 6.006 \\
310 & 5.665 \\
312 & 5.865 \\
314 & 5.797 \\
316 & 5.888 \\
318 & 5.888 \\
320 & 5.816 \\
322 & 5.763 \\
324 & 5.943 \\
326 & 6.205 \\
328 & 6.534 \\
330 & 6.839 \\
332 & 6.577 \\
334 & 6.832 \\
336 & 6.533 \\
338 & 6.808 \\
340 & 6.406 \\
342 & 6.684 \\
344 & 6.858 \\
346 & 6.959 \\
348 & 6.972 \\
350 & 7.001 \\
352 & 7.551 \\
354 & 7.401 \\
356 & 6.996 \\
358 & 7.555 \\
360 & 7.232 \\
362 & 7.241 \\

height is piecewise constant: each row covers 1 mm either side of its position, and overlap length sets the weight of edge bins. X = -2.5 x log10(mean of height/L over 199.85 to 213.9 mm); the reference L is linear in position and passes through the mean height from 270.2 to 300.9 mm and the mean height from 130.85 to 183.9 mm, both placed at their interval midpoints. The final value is -0.10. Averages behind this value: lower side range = 4.77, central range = 5.37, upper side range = 5.1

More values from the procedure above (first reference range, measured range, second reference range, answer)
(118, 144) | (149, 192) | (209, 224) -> 0.014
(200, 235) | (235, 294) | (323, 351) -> 0.148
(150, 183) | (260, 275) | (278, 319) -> 0.079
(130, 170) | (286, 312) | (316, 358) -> 0.118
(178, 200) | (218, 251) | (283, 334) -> 0.083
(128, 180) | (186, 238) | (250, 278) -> -0.085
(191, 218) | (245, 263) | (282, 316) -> 0.062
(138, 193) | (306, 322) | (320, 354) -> 0.099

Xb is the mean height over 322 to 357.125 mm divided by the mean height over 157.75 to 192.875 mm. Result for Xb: 1.35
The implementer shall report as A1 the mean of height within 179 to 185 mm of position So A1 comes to 5.31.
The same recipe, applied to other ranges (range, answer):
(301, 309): 5.89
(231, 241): 5.09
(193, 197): 5.48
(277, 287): 4.88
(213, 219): 5.07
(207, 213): 5.07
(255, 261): 5.11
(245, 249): 5.25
